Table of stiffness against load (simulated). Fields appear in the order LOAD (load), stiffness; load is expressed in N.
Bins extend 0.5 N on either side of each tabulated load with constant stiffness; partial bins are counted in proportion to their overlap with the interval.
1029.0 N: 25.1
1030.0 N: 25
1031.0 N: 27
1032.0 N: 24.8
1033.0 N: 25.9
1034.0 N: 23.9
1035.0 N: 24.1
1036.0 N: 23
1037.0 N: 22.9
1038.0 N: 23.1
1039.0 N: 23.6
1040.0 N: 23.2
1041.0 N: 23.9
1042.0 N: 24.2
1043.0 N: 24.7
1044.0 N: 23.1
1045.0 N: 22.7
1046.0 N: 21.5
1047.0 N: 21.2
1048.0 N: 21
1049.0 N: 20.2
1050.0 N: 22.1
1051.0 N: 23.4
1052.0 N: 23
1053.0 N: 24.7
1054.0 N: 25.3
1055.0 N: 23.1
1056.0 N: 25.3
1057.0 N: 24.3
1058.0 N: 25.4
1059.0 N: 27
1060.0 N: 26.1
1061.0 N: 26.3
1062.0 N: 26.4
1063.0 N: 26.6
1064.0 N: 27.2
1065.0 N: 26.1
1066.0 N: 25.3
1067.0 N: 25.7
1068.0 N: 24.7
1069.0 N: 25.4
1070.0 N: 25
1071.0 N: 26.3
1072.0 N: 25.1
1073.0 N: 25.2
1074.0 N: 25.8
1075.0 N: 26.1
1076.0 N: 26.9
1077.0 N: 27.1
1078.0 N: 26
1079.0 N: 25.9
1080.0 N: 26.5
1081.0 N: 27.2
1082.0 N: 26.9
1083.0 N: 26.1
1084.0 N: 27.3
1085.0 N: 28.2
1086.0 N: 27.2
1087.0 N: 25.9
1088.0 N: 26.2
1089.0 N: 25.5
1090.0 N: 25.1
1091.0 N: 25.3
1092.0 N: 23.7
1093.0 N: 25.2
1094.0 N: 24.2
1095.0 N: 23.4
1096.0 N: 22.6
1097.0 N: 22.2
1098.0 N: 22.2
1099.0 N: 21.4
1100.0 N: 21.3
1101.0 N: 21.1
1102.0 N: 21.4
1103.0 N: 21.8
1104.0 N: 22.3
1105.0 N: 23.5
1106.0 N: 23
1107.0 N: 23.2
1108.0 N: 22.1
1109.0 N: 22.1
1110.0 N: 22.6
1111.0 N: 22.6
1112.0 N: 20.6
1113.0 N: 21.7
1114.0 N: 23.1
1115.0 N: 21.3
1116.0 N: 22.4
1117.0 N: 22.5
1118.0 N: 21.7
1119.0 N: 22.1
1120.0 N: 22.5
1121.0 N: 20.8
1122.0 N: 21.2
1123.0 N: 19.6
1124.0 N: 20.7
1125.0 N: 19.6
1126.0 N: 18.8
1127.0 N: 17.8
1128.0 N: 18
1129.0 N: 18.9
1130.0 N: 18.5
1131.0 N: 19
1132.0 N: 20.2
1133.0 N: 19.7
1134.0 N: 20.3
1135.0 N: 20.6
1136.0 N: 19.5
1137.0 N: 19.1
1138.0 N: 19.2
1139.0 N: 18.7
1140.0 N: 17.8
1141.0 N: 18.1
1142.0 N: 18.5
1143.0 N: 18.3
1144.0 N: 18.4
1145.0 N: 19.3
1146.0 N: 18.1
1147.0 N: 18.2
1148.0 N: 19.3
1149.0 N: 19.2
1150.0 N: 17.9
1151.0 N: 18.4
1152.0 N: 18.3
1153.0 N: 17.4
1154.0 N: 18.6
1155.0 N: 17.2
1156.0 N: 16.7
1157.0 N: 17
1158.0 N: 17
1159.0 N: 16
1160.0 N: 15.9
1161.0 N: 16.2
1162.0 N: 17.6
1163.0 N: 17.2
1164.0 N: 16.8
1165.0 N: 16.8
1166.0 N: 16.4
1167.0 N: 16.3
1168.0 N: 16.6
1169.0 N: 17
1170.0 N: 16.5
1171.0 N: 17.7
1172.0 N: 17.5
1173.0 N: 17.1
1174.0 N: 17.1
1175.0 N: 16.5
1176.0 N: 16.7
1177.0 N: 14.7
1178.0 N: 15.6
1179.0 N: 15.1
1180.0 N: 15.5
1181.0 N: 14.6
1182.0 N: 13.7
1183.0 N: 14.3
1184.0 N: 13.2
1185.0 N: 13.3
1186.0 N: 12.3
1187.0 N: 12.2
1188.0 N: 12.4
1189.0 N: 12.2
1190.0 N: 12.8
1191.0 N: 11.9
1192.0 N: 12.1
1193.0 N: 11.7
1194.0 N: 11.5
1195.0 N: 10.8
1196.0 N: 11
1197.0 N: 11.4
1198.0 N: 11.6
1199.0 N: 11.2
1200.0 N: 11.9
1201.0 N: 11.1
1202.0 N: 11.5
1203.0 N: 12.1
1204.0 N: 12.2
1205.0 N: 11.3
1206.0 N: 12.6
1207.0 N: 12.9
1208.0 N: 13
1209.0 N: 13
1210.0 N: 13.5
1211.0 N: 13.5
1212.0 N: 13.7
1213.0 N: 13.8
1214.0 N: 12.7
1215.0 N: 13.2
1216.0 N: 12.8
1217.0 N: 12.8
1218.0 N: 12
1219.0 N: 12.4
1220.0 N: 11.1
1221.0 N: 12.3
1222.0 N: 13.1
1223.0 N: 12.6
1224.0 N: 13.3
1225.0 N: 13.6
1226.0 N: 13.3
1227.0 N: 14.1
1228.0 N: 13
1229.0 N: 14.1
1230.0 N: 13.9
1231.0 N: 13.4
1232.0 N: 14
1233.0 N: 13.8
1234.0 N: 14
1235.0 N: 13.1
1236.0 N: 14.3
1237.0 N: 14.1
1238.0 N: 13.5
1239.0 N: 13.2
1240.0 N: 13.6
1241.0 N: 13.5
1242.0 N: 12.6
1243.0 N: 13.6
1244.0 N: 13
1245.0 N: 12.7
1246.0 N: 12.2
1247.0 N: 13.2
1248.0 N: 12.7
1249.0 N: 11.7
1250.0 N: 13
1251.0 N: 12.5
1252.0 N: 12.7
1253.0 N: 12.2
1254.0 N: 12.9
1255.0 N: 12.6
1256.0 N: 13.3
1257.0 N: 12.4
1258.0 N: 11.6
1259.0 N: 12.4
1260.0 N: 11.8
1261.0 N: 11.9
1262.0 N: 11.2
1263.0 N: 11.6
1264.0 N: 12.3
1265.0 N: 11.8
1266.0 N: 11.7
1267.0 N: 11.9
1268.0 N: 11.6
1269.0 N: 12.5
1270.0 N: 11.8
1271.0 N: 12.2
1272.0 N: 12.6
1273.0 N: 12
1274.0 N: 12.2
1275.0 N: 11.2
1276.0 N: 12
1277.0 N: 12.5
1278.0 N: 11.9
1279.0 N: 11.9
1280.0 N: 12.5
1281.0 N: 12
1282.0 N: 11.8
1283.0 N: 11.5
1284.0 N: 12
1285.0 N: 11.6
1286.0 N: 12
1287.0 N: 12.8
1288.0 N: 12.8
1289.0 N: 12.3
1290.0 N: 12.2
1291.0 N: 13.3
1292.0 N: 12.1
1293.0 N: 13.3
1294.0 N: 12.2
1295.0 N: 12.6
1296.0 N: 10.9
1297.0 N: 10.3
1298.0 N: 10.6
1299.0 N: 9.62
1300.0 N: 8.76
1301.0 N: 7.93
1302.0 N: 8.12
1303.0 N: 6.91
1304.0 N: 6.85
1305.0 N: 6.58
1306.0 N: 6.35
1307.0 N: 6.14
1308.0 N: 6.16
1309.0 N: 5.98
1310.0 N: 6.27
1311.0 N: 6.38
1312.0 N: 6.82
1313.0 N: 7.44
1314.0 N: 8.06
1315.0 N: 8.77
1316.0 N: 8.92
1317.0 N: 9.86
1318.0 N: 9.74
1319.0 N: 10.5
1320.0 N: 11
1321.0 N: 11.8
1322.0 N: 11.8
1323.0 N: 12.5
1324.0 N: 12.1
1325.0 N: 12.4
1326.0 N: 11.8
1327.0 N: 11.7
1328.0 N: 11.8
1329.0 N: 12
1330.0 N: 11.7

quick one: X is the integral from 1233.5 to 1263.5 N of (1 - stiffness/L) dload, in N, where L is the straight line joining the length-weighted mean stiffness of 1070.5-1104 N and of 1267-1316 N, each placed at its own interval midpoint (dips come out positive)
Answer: 1.4 N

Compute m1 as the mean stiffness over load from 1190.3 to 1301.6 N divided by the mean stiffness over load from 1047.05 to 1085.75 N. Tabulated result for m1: 0.49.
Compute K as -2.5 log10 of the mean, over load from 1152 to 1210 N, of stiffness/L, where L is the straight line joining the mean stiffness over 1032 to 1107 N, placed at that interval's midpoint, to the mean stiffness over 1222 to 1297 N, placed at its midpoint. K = 0.21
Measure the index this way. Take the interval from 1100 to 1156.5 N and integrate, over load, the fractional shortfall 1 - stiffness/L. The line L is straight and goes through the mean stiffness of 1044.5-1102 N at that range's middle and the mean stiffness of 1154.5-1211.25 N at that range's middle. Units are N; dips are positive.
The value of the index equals -1.6 N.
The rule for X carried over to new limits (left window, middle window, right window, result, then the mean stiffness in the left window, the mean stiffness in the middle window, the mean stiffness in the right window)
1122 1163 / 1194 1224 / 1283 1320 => 4.9 N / 18.5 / 12.3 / 9.58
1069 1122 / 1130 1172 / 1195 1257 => 2.7 N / 24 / 18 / 12.8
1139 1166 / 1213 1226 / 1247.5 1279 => 1.5 N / 17.7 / 12.7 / 12.1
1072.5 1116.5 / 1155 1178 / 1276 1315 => 2.9 N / 24.1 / 16.7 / 10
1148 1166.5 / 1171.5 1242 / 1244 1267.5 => 7.2 N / 17.3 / 13.2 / 12.3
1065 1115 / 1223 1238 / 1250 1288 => 1.1 N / 24.4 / 13.7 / 12.1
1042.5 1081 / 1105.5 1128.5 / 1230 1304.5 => 0.2 N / 24.9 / 21.3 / 12.1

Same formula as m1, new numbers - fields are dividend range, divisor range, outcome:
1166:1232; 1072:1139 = 0.59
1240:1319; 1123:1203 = 0.68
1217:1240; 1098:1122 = 0.60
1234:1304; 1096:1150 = 0.59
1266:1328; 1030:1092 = 0.42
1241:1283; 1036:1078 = 0.50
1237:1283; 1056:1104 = 0.49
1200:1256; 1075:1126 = 0.55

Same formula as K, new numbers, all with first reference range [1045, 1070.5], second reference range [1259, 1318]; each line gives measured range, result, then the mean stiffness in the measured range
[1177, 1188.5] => 0.215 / 13.9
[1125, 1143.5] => 0.049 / 19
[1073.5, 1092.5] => -0.147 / 26.3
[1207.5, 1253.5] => 0.069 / 13.1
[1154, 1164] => 0.092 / 16.9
